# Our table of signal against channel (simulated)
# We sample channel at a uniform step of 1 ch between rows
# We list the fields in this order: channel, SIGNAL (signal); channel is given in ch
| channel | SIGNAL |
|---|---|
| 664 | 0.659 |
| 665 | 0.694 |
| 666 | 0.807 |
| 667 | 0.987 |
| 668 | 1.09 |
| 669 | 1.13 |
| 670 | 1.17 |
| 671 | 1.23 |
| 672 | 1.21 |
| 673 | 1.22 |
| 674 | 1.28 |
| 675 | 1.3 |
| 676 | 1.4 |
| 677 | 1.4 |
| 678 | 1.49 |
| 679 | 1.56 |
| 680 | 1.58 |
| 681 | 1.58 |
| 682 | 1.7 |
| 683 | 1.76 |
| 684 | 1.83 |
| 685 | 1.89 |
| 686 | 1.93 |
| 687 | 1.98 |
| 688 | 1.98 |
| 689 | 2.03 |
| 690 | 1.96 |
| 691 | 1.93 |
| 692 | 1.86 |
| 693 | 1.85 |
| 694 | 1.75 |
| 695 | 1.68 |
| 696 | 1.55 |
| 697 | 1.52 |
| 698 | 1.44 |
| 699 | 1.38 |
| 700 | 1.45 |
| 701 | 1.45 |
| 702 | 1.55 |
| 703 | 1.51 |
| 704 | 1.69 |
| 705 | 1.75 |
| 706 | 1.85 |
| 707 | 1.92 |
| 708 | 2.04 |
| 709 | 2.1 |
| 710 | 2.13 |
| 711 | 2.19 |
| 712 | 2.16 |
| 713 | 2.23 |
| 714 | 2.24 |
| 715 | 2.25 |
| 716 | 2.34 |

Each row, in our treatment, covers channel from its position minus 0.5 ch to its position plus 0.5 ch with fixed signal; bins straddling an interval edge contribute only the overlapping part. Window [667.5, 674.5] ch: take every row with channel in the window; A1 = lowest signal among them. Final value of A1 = 1.09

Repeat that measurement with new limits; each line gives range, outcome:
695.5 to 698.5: 1.44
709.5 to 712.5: 2.13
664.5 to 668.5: 0.694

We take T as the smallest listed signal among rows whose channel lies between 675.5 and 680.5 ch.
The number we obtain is 1.4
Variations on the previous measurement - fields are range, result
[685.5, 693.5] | 1.85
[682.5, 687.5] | 1.76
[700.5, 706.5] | 1.45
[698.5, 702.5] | 1.38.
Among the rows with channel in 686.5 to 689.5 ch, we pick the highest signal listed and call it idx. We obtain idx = 2.03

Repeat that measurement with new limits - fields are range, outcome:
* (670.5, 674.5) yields 1.28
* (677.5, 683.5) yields 1.76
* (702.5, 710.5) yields 2.13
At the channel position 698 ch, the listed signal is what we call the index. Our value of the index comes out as 1.44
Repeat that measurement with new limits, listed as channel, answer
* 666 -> 0.807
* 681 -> 1.58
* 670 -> 1.17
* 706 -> 1.85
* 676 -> 1.4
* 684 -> 1.83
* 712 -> 2.16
